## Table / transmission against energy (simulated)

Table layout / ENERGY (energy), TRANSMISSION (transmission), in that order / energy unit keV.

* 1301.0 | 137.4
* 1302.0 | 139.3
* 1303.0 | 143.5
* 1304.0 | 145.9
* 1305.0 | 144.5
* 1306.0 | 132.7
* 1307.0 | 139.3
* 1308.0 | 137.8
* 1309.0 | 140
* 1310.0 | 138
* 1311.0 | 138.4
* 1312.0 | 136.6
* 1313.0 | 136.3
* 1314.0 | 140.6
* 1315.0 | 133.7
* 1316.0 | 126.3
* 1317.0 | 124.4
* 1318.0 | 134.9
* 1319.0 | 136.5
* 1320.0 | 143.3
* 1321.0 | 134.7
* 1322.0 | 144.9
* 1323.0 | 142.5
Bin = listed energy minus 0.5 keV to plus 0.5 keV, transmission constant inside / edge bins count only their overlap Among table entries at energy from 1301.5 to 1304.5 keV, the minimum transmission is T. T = 139.3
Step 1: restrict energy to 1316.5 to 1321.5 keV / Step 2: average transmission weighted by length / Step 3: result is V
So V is 135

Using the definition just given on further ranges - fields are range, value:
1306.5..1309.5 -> 139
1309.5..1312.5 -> 138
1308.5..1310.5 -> 139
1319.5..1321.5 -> 139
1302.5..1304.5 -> 145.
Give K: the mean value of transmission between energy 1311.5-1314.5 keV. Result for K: 138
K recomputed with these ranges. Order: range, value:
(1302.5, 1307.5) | 141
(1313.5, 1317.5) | 131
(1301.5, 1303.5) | 141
